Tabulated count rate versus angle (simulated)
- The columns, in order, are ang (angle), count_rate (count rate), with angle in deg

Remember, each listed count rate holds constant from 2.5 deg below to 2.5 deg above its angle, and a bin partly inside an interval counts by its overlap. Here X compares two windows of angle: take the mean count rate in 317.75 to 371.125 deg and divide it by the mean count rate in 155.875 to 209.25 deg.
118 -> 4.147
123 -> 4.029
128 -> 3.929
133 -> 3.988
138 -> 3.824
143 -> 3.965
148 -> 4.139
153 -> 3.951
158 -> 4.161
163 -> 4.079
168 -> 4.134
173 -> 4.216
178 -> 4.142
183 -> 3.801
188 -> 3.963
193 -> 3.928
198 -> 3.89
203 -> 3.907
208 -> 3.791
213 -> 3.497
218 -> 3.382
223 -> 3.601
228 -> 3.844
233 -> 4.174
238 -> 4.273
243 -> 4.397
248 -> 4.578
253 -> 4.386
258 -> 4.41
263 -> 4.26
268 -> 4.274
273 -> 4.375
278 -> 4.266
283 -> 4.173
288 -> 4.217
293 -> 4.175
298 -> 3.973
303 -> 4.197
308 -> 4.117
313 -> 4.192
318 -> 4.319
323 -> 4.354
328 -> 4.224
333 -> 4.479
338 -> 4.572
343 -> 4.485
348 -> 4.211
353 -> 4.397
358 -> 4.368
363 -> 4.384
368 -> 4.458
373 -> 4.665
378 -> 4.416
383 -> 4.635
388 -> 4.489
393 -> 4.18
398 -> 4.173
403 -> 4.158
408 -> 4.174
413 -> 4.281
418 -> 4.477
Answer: 1.1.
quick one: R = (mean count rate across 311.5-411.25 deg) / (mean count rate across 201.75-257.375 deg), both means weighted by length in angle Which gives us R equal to 1.09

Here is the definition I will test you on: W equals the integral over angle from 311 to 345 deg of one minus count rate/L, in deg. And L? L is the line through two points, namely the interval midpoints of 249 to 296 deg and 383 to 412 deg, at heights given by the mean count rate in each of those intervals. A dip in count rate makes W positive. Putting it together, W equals -0.8 deg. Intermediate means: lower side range 4.29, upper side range 4.27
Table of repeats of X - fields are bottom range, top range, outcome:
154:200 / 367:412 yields 1.08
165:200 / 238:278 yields 1.09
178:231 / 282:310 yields 1.09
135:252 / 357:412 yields 1.10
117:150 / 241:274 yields 1.10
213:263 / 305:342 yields 1.06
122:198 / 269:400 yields 1.08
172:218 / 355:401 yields 1.14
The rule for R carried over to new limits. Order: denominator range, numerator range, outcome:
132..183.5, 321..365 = 1.08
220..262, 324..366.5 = 1.05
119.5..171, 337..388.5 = 1.11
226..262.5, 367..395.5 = 1.04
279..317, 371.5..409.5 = 1.05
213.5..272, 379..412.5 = 1.04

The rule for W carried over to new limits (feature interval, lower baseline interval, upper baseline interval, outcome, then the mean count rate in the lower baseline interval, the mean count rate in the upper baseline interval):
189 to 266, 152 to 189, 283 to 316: 1.5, 4.06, 4.15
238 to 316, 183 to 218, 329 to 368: -3.0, 3.8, 4.41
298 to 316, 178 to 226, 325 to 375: 0.4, 3.77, 4.42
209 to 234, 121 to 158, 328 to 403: 2.8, 3.99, 4.41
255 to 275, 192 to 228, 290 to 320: -1.8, 3.71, 4.16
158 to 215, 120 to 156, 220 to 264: 1.8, 3.98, 4.2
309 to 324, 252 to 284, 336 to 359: 0.4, 4.31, 4.41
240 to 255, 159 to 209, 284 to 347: -1.2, 4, 4.27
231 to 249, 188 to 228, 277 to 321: -2.1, 3.74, 4.18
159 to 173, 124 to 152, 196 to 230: -1.0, 3.97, 3.7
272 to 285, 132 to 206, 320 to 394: 0.0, 4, 4.43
